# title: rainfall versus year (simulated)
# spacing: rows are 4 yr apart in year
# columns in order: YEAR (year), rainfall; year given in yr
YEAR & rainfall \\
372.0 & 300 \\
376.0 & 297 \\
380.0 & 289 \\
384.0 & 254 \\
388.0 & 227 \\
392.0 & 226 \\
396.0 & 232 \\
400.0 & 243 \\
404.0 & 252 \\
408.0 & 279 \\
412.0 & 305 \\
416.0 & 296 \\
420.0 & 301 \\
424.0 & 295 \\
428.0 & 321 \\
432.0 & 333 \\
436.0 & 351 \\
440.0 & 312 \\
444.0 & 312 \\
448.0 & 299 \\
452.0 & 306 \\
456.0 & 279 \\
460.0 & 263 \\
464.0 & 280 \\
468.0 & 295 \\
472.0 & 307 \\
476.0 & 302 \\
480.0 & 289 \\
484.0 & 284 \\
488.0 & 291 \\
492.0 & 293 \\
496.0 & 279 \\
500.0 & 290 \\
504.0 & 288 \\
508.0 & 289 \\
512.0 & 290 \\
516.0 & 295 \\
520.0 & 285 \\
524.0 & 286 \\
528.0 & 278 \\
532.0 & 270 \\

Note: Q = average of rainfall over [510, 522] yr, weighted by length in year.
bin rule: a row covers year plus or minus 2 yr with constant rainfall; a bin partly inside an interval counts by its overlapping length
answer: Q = 290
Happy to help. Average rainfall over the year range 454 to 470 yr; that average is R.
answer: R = 279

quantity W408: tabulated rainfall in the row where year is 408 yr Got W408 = 279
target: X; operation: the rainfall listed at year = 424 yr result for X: 295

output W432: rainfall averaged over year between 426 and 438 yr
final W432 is 335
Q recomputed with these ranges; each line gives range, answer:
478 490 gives 288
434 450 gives 318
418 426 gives 298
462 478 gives 296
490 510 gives 288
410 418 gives 300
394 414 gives 262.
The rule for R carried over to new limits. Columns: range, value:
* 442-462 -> 292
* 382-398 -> 235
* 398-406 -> 248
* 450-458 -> 292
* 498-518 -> 290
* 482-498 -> 287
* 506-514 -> 290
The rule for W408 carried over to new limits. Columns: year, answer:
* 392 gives 226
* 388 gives 227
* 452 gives 306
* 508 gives 289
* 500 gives 290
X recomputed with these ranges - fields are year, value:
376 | 297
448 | 299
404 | 252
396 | 232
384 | 254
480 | 289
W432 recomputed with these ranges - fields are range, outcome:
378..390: 257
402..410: 266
